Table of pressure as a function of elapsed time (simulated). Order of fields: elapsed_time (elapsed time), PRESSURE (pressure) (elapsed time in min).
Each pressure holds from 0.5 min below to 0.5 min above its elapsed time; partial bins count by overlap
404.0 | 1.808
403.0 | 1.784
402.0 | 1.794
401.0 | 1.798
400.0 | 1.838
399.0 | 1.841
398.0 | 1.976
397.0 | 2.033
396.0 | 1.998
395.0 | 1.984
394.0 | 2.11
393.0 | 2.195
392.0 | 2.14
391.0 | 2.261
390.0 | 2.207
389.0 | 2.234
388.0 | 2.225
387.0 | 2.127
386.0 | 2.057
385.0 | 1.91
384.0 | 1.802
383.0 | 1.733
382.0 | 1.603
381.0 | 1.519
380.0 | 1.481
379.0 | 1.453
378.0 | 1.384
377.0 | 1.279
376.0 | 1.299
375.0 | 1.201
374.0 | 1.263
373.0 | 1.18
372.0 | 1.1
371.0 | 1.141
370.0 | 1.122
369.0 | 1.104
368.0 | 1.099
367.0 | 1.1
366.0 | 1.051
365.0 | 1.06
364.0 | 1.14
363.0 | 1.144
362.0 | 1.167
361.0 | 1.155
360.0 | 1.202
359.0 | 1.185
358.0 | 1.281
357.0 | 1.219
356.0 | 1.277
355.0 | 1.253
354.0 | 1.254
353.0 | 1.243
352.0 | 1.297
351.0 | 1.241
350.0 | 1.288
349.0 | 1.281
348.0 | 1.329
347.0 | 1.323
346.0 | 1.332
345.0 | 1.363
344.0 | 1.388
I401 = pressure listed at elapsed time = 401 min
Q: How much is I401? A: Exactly 1.798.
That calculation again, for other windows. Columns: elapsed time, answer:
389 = 2.234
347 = 1.323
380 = 1.481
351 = 1.241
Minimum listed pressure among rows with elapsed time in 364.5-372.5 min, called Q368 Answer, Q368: 1.051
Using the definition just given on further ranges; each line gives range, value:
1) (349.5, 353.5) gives 1.241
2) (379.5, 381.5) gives 1.481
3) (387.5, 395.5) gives 1.984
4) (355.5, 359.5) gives 1.185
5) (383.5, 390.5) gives 1.802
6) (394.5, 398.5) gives 1.976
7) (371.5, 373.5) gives 1.1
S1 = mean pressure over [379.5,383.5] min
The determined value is 1.58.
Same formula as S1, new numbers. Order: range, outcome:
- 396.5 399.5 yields 1.95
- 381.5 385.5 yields 1.76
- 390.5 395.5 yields 2.14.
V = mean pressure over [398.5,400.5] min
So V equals 1.84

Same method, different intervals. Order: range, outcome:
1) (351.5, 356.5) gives 1.26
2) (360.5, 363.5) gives 1.16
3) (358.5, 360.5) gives 1.19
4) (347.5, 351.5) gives 1.28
